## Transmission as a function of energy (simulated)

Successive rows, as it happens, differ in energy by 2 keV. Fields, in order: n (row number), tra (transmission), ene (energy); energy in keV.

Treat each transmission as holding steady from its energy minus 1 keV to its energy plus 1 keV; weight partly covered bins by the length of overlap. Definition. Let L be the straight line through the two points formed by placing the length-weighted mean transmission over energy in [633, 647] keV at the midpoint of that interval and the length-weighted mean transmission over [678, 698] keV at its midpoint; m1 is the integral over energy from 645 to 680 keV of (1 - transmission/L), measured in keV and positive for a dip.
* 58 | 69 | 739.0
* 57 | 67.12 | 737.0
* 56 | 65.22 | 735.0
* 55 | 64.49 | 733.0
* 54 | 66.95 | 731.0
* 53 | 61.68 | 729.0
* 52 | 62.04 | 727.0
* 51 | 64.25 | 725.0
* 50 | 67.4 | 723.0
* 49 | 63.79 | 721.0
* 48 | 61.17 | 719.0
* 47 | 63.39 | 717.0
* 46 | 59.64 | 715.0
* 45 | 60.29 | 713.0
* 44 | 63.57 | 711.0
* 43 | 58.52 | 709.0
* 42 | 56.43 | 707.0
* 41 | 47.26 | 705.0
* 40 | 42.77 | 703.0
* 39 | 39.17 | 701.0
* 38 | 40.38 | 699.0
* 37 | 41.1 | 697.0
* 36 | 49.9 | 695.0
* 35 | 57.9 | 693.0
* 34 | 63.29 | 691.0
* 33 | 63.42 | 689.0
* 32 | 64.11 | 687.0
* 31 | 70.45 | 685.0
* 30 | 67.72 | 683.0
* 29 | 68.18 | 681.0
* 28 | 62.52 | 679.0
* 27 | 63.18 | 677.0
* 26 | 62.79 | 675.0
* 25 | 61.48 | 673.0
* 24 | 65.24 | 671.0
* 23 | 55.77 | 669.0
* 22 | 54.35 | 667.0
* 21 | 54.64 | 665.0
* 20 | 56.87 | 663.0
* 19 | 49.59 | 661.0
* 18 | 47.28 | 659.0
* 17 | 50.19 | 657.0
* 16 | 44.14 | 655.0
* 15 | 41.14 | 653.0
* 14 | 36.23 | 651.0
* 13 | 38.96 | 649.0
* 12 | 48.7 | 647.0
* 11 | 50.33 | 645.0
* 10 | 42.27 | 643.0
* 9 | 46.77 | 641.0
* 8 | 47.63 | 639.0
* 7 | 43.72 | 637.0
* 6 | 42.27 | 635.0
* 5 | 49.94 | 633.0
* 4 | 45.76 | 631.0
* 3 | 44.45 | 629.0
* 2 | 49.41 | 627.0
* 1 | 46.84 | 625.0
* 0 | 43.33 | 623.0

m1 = 0.5 keV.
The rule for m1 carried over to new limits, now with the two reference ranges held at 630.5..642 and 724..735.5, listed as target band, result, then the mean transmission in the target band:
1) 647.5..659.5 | 1.54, 43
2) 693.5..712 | 3.11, 49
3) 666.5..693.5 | -4.30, 63.1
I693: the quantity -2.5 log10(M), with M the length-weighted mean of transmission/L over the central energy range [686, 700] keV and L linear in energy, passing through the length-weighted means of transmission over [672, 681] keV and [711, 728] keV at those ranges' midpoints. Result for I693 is 0.16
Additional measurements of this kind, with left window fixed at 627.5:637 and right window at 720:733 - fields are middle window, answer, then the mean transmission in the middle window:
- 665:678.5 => -0.13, 60.1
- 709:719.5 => 0.01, 61.3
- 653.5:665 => 0.03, 49.7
